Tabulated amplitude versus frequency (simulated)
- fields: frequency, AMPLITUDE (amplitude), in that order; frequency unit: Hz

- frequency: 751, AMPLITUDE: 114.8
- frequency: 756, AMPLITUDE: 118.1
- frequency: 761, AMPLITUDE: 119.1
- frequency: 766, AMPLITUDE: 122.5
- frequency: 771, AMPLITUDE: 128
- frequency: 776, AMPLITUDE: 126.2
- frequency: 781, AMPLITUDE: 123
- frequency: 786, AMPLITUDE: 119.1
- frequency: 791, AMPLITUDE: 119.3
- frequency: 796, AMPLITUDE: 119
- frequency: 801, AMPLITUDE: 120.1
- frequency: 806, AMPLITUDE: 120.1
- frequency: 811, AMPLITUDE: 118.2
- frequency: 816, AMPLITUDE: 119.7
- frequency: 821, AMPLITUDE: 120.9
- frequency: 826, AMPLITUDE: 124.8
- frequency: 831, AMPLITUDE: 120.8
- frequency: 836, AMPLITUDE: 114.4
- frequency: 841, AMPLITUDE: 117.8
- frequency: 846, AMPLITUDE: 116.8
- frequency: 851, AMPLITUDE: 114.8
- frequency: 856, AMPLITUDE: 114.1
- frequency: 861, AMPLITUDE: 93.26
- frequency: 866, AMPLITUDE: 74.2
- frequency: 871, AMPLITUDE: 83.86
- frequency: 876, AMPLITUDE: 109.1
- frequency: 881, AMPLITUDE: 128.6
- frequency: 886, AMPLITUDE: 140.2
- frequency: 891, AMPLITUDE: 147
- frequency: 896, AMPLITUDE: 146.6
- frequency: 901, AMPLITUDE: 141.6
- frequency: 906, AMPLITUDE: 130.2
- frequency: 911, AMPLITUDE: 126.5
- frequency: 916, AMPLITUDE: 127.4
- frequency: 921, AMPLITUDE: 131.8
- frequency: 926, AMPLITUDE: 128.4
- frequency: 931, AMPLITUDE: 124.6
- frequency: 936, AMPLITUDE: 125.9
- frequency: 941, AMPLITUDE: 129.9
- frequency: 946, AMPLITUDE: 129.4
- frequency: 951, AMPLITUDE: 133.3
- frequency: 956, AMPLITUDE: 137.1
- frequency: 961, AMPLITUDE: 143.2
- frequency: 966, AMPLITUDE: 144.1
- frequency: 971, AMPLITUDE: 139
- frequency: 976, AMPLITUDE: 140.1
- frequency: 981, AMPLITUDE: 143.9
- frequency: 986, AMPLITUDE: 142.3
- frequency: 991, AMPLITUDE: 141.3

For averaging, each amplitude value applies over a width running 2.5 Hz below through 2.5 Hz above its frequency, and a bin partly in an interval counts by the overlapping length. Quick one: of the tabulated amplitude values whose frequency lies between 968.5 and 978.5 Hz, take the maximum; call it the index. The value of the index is 140.1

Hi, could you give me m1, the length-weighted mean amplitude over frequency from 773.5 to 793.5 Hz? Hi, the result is 122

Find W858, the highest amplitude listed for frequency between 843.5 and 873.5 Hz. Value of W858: 116.8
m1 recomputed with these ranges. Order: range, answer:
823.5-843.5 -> 119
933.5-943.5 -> 128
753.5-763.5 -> 119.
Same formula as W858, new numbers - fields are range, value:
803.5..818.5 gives 120.1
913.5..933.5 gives 131.8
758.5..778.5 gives 128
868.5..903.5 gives 147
